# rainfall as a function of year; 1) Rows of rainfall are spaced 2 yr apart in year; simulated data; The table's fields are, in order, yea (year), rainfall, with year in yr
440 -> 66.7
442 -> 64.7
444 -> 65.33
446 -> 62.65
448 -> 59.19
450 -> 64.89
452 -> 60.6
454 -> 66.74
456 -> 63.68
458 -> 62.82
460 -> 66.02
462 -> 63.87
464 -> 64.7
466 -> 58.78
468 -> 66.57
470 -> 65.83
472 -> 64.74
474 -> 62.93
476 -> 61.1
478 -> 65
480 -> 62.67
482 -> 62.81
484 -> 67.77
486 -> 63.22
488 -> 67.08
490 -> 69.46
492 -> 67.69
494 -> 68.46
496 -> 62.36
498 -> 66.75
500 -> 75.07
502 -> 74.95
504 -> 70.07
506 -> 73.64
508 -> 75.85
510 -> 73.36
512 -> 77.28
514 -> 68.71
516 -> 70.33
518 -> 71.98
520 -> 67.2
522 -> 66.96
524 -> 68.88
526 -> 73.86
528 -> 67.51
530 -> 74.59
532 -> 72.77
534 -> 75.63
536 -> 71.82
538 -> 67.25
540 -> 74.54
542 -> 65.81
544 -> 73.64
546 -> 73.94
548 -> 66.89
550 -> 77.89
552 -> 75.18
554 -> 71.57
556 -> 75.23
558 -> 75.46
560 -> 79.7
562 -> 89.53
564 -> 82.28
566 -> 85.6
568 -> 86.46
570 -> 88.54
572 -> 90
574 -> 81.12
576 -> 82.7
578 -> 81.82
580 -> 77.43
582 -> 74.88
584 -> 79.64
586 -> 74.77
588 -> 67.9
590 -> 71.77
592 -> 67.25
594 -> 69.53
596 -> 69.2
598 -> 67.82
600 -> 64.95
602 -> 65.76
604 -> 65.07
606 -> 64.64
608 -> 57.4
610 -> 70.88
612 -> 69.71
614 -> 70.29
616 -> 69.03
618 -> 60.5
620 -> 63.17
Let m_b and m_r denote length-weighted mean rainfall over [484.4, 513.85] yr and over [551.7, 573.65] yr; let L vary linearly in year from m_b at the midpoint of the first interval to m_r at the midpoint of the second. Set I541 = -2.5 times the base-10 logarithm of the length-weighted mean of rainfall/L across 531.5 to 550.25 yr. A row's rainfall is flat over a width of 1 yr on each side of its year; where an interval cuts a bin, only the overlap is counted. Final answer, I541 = 0.09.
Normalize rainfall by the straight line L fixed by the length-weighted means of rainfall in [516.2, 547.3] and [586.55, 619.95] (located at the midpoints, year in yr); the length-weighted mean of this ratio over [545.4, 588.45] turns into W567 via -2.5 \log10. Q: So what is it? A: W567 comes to -0.15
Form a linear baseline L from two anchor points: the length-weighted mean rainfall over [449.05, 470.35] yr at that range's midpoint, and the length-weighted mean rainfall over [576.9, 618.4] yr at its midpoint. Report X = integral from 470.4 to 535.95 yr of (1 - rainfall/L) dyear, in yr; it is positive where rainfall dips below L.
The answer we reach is -3.3 yr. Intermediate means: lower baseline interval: 64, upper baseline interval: 69.7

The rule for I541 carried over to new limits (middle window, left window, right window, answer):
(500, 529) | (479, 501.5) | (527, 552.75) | -0.03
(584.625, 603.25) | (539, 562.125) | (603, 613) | -0.02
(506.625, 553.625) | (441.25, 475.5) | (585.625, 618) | -0.10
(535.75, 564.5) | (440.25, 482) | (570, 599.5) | -0.03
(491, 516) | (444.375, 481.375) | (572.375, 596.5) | -0.06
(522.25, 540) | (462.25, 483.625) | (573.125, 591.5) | -0.01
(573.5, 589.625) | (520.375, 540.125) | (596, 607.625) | -0.15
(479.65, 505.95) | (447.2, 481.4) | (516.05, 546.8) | -0.02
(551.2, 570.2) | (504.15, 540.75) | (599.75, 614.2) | -0.17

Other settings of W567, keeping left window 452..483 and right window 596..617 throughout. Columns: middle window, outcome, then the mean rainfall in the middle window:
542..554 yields -0.11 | 72.7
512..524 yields -0.08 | 69.7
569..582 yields -0.25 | 82.9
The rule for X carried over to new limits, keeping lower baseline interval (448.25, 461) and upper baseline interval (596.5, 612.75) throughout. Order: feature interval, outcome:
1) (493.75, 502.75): -0.70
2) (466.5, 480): 0.01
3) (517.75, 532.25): -1.23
